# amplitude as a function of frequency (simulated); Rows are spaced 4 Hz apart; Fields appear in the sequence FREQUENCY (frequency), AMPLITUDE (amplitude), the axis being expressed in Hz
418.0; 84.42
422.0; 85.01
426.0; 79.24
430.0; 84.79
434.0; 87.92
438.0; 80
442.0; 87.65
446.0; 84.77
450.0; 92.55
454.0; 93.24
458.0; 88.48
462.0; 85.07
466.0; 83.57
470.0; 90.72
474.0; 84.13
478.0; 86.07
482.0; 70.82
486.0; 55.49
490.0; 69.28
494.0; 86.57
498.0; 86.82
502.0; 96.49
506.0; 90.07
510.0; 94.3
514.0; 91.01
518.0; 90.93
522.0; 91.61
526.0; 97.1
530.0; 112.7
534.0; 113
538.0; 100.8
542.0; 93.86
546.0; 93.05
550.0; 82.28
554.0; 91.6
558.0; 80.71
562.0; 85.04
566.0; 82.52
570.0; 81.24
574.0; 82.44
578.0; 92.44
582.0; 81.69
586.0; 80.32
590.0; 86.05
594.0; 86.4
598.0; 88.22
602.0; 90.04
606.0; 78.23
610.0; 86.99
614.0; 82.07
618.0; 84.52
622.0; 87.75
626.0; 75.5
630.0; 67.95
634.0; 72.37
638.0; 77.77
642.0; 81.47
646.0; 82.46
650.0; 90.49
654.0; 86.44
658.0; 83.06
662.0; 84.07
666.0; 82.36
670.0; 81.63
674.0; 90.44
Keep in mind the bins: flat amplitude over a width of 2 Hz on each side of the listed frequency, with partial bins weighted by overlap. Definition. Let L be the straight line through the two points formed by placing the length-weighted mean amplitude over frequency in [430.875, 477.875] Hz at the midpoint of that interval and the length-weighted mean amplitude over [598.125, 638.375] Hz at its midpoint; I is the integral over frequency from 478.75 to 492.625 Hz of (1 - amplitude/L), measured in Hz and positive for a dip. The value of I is 2.9 Hz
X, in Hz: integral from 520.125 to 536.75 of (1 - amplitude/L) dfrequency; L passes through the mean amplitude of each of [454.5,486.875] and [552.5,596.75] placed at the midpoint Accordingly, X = -4.0 Hz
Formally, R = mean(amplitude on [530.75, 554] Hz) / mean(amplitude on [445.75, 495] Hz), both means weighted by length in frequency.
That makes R 1.2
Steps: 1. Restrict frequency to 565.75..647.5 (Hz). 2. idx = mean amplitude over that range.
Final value 82.3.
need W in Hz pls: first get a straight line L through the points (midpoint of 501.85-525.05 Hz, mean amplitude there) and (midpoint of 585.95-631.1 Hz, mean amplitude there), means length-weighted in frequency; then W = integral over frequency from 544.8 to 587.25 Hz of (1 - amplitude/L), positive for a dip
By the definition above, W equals 1.2 Hz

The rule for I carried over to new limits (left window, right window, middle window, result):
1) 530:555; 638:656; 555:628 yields 5.7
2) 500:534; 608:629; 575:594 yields 0.5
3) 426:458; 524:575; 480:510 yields 3.1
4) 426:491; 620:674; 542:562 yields -1.3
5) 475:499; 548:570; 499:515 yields -3.0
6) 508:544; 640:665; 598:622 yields 1.1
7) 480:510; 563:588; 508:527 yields -2.7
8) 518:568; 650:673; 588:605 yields 0.4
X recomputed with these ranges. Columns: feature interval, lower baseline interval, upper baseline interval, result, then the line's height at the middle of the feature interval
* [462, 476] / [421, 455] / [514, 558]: 0.5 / 89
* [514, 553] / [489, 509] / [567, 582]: -4.9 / 86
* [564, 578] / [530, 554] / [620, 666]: 1.4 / 92.8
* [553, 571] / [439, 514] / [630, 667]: -0.2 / 83.2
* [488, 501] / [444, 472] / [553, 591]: 0.7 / 87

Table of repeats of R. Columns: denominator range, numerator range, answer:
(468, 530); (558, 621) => 0.98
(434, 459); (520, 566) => 1.07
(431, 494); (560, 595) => 1.02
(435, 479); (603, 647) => 0.92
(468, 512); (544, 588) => 1.02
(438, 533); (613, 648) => 0.90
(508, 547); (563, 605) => 0.87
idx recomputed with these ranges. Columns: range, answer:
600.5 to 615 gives 84.3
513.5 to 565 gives 94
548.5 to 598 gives 84.6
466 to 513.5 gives 83.1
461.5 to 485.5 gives 81.5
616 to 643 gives 78.1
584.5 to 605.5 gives 85.8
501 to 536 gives 97.5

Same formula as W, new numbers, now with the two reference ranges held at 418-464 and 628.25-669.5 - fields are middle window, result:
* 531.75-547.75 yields -3.2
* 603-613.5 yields -0.2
